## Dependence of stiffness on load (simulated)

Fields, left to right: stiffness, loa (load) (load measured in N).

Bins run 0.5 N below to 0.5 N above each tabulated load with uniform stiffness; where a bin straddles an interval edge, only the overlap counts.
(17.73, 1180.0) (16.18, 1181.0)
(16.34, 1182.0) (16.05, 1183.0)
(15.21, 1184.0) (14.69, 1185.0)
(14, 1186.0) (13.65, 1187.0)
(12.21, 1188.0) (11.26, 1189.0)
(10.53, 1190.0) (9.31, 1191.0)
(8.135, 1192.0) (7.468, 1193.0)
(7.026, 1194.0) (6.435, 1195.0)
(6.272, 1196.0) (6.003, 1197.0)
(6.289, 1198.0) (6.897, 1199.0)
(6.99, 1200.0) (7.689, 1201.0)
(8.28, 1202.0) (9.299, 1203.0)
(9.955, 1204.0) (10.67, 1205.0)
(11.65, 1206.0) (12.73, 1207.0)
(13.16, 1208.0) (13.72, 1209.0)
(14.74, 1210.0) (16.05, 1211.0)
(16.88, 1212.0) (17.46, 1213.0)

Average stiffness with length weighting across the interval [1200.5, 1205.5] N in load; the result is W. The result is 9.18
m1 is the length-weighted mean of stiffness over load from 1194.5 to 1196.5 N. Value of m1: 6.35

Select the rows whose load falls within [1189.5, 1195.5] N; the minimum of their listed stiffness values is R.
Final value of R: 6.435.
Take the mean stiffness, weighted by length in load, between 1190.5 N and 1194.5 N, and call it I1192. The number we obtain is 7.98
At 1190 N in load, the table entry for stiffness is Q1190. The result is 10.53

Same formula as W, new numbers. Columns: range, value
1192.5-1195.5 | 6.98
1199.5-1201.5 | 7.34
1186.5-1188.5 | 12.9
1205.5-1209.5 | 12.8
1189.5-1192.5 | 9.33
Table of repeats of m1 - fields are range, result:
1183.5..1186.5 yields 14.6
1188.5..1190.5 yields 10.9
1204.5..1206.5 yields 11.2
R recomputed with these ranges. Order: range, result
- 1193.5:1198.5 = 6.003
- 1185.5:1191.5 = 9.31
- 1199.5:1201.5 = 6.99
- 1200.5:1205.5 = 7.689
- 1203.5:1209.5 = 9.955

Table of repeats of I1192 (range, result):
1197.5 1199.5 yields 6.59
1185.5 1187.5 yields 13.8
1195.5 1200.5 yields 6.49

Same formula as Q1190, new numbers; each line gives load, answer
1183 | 16.05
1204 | 9.955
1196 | 6.272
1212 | 16.88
